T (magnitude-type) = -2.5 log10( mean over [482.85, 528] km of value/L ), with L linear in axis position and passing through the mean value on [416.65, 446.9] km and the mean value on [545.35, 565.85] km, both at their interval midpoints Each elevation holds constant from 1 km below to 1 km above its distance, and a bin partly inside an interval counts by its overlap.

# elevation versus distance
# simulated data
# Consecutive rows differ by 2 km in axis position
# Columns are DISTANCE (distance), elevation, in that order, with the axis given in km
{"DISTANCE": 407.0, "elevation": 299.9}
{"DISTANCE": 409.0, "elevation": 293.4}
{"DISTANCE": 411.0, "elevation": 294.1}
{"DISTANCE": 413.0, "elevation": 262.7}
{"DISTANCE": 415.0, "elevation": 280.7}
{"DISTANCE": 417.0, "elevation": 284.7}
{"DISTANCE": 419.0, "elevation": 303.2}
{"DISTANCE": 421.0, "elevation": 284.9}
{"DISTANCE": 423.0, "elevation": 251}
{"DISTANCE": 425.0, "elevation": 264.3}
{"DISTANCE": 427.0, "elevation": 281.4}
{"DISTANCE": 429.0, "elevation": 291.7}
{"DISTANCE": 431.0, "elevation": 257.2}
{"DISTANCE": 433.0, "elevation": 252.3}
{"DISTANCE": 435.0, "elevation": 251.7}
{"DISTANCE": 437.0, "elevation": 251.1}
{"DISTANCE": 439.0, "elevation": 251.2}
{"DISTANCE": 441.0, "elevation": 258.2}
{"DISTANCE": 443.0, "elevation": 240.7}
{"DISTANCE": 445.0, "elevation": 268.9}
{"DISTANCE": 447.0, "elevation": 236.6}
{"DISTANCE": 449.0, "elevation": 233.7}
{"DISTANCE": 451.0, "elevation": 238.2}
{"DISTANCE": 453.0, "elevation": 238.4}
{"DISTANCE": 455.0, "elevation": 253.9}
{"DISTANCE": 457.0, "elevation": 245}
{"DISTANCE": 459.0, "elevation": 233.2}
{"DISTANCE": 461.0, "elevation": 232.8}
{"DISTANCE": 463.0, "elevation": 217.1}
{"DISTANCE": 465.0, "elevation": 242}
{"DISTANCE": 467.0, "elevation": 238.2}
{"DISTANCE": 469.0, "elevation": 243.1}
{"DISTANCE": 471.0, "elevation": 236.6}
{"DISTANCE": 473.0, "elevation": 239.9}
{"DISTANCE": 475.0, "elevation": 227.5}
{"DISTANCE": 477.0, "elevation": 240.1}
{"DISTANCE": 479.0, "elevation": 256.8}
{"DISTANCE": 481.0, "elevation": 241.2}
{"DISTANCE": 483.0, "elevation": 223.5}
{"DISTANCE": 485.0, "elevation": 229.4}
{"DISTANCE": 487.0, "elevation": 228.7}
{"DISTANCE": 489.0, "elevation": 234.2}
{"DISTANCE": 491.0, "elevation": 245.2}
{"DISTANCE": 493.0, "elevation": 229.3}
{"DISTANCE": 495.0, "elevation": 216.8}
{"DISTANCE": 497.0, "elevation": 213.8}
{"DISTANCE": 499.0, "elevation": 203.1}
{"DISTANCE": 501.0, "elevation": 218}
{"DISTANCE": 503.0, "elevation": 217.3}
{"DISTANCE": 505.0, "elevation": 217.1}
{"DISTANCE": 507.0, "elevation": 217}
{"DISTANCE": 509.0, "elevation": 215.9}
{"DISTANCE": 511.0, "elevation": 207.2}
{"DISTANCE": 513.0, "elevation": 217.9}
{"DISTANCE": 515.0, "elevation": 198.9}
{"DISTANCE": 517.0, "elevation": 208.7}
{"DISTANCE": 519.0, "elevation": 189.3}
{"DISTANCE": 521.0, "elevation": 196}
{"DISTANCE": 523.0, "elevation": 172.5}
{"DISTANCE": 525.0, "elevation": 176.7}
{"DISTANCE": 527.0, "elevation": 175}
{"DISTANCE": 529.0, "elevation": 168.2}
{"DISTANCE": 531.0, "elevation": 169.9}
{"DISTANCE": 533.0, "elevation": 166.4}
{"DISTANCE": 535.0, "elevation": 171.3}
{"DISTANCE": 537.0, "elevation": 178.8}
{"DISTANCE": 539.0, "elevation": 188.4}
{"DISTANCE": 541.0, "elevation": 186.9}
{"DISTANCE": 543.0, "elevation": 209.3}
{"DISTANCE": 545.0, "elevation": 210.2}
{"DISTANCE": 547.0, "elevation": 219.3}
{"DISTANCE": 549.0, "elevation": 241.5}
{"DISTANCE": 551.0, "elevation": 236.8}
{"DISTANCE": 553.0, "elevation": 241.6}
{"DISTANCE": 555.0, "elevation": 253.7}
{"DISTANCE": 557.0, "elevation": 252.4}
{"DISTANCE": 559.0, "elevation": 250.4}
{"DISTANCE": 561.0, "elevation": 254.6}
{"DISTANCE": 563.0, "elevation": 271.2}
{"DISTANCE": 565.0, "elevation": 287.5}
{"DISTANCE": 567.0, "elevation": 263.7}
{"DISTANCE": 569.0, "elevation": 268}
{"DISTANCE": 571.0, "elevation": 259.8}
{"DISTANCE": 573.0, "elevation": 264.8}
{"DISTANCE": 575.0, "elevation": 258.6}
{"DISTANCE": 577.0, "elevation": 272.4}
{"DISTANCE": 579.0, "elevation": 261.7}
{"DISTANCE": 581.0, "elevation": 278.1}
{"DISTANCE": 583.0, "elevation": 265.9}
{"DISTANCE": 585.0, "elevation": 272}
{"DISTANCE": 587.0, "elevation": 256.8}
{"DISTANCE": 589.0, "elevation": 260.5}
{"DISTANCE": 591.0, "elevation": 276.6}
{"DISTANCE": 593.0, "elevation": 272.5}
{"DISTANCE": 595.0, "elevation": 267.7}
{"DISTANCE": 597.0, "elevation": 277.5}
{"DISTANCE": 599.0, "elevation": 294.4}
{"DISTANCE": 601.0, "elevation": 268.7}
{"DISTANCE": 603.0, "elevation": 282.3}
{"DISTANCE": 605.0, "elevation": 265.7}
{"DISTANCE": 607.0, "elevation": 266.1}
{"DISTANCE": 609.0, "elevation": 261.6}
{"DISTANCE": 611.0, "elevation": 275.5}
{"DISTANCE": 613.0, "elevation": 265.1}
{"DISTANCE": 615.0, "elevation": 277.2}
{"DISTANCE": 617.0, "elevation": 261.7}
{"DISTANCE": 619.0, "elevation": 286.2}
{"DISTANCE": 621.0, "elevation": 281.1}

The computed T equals 0.21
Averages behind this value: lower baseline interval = 265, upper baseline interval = 249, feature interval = 211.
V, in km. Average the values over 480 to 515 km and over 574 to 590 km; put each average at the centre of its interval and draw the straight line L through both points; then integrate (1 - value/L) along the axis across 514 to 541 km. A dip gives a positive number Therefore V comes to 6.3 km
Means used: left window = 221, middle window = 182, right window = 266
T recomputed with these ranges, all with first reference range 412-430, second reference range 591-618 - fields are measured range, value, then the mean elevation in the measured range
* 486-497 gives 0.201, 229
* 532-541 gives 0.474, 177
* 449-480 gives 0.161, 239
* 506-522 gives 0.313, 206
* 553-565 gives 0.065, 258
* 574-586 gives 0.020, 268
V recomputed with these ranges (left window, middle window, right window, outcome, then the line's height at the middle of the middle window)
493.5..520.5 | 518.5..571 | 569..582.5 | 5.7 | 241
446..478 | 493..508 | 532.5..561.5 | 0.8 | 228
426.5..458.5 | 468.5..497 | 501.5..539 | -1.7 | 221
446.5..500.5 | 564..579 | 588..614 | -0.2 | 263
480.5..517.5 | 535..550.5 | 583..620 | 2.5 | 242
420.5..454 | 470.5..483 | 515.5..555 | -0.4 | 232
